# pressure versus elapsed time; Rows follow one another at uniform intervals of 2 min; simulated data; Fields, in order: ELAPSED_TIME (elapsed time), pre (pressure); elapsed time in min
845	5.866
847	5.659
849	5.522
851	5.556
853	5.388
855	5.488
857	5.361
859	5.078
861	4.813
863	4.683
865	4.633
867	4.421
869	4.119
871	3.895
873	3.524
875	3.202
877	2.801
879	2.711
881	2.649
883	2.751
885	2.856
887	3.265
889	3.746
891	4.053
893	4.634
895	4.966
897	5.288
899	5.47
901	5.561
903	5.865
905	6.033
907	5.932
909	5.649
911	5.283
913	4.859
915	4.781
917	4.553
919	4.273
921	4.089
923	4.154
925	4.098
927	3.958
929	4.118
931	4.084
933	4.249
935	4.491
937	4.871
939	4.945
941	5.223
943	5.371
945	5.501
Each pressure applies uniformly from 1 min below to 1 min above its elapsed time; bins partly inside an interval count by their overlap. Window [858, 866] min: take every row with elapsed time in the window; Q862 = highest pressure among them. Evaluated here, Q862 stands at 5.078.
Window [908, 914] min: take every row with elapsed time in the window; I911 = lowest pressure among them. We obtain 4.859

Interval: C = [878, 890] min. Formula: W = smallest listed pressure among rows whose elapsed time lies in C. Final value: 2.649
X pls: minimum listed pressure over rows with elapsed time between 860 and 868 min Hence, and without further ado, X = 4.421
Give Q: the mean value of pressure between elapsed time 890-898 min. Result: 4.74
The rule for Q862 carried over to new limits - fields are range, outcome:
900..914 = 6.033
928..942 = 5.223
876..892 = 4.053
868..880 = 4.119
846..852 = 5.659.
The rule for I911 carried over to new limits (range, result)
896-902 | 5.288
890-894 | 4.053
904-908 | 5.932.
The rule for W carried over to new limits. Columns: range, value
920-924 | 4.089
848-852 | 5.522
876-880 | 2.711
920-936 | 3.958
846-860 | 5.078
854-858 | 5.361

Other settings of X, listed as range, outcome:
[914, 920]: 4.273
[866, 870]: 4.119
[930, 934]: 4.084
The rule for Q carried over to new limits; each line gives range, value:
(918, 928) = 4.11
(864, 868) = 4.53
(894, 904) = 5.43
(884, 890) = 3.29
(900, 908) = 5.85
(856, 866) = 4.91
